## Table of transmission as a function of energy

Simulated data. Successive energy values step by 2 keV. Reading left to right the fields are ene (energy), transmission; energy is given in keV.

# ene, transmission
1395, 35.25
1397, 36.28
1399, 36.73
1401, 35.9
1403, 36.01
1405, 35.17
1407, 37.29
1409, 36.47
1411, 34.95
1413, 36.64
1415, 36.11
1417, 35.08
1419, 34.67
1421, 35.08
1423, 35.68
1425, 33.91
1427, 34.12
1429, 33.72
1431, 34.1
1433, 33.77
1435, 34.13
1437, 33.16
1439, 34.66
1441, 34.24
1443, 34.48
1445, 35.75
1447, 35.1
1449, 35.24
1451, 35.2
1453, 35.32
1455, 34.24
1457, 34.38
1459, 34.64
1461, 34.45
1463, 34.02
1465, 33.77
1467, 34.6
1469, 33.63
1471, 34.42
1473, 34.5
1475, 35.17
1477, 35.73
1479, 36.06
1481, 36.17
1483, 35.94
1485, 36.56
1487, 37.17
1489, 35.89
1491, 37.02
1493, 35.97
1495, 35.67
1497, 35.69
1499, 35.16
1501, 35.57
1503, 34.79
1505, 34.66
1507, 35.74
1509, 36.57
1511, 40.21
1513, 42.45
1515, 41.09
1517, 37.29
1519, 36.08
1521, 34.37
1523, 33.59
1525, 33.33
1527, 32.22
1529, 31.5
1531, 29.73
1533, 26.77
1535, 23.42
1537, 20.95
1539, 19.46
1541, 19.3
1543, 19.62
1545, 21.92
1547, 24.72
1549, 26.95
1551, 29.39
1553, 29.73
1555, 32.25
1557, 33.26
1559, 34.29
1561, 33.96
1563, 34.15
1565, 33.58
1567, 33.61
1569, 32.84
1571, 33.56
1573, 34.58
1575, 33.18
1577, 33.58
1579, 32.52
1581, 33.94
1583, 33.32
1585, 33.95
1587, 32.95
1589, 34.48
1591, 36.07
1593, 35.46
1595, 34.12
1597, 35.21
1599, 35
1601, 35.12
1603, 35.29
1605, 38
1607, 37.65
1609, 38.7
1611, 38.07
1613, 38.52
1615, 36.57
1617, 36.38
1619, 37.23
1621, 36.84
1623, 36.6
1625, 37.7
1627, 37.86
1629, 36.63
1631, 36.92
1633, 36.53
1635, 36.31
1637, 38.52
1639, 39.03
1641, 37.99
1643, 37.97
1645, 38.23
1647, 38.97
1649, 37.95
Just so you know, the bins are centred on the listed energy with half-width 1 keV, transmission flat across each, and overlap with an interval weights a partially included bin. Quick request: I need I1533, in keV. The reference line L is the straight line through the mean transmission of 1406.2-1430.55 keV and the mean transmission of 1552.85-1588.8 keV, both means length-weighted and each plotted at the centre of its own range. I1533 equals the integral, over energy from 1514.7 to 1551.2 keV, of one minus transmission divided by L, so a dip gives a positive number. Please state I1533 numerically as 6.1 keV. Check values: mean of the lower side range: 35.3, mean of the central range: 28.2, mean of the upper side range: 33.4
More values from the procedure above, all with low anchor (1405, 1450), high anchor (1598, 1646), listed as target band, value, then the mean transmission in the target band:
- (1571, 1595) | 1.8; 34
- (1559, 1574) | 1.1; 33.8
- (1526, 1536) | 2.1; 28.7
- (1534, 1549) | 6.0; 21.7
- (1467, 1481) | 0.2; 35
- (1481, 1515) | -0.9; 36.7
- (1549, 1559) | 1.5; 31.1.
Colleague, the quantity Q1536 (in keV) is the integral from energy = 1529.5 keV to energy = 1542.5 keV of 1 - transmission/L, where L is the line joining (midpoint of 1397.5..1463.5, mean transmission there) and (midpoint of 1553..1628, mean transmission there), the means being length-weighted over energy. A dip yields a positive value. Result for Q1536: 4.30 keV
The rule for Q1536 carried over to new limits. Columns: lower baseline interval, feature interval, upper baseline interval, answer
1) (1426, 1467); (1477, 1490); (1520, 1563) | -1.7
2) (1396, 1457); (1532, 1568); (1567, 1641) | 8.1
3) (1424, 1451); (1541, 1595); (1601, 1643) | 7.2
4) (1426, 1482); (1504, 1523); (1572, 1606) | -1.6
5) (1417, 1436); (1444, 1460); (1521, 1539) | -1.0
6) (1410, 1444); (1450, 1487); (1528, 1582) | -2.4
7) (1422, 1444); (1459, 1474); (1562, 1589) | -0.1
